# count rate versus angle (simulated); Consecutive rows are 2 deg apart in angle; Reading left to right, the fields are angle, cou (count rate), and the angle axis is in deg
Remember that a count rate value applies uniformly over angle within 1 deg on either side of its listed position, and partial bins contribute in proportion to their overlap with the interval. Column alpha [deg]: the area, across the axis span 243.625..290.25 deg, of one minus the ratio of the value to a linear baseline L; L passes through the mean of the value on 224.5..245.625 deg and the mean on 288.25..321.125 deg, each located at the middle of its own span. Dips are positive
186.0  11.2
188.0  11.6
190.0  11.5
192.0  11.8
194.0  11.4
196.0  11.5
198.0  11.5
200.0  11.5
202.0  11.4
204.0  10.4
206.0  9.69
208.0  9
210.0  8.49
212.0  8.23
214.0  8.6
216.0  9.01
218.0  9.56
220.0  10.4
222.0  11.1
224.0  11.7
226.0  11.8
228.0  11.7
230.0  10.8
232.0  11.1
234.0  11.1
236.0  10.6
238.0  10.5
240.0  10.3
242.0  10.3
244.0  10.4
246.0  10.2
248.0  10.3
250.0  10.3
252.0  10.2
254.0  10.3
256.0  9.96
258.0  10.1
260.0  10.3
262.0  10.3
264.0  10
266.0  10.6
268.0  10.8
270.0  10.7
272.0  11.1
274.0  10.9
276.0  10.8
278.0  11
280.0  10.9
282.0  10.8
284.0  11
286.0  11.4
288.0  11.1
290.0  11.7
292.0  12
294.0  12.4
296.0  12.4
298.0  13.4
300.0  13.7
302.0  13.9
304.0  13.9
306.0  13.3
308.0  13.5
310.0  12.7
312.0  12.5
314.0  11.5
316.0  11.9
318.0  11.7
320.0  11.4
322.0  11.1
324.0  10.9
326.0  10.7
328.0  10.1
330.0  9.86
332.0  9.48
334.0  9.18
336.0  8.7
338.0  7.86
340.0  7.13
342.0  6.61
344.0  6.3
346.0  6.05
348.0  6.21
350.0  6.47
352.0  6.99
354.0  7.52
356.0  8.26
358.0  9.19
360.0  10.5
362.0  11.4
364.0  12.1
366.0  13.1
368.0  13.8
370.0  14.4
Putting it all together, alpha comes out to 4.13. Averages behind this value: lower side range 10.9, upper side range 12.6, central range 10.6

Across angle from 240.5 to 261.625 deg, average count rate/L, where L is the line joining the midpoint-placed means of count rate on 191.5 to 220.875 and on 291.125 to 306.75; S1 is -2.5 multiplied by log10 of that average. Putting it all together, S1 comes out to 0.13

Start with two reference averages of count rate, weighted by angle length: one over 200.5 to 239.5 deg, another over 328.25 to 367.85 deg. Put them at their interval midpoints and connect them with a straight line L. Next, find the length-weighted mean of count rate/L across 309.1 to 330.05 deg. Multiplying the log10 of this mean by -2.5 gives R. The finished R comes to -0.24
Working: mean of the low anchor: 10.3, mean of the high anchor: 8.72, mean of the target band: 11.4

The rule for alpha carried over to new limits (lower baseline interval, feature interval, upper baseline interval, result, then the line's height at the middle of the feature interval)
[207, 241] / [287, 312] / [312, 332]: -4.6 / 10.8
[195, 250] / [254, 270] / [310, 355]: -0.6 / 9.97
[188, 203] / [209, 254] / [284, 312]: 6.1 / 11.9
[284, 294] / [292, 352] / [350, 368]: 2.2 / 10.8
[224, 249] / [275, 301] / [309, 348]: -4.0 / 10.2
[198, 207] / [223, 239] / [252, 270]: -0.9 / 10.6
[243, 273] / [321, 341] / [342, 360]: -3.9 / 7.95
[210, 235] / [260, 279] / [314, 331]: 0.0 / 10.6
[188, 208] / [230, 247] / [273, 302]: 1.2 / 11.4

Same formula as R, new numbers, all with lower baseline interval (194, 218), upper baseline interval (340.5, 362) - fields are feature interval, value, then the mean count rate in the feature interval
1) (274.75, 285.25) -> -0.238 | 10.9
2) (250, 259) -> -0.109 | 10.2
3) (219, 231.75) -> -0.164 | 11.2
